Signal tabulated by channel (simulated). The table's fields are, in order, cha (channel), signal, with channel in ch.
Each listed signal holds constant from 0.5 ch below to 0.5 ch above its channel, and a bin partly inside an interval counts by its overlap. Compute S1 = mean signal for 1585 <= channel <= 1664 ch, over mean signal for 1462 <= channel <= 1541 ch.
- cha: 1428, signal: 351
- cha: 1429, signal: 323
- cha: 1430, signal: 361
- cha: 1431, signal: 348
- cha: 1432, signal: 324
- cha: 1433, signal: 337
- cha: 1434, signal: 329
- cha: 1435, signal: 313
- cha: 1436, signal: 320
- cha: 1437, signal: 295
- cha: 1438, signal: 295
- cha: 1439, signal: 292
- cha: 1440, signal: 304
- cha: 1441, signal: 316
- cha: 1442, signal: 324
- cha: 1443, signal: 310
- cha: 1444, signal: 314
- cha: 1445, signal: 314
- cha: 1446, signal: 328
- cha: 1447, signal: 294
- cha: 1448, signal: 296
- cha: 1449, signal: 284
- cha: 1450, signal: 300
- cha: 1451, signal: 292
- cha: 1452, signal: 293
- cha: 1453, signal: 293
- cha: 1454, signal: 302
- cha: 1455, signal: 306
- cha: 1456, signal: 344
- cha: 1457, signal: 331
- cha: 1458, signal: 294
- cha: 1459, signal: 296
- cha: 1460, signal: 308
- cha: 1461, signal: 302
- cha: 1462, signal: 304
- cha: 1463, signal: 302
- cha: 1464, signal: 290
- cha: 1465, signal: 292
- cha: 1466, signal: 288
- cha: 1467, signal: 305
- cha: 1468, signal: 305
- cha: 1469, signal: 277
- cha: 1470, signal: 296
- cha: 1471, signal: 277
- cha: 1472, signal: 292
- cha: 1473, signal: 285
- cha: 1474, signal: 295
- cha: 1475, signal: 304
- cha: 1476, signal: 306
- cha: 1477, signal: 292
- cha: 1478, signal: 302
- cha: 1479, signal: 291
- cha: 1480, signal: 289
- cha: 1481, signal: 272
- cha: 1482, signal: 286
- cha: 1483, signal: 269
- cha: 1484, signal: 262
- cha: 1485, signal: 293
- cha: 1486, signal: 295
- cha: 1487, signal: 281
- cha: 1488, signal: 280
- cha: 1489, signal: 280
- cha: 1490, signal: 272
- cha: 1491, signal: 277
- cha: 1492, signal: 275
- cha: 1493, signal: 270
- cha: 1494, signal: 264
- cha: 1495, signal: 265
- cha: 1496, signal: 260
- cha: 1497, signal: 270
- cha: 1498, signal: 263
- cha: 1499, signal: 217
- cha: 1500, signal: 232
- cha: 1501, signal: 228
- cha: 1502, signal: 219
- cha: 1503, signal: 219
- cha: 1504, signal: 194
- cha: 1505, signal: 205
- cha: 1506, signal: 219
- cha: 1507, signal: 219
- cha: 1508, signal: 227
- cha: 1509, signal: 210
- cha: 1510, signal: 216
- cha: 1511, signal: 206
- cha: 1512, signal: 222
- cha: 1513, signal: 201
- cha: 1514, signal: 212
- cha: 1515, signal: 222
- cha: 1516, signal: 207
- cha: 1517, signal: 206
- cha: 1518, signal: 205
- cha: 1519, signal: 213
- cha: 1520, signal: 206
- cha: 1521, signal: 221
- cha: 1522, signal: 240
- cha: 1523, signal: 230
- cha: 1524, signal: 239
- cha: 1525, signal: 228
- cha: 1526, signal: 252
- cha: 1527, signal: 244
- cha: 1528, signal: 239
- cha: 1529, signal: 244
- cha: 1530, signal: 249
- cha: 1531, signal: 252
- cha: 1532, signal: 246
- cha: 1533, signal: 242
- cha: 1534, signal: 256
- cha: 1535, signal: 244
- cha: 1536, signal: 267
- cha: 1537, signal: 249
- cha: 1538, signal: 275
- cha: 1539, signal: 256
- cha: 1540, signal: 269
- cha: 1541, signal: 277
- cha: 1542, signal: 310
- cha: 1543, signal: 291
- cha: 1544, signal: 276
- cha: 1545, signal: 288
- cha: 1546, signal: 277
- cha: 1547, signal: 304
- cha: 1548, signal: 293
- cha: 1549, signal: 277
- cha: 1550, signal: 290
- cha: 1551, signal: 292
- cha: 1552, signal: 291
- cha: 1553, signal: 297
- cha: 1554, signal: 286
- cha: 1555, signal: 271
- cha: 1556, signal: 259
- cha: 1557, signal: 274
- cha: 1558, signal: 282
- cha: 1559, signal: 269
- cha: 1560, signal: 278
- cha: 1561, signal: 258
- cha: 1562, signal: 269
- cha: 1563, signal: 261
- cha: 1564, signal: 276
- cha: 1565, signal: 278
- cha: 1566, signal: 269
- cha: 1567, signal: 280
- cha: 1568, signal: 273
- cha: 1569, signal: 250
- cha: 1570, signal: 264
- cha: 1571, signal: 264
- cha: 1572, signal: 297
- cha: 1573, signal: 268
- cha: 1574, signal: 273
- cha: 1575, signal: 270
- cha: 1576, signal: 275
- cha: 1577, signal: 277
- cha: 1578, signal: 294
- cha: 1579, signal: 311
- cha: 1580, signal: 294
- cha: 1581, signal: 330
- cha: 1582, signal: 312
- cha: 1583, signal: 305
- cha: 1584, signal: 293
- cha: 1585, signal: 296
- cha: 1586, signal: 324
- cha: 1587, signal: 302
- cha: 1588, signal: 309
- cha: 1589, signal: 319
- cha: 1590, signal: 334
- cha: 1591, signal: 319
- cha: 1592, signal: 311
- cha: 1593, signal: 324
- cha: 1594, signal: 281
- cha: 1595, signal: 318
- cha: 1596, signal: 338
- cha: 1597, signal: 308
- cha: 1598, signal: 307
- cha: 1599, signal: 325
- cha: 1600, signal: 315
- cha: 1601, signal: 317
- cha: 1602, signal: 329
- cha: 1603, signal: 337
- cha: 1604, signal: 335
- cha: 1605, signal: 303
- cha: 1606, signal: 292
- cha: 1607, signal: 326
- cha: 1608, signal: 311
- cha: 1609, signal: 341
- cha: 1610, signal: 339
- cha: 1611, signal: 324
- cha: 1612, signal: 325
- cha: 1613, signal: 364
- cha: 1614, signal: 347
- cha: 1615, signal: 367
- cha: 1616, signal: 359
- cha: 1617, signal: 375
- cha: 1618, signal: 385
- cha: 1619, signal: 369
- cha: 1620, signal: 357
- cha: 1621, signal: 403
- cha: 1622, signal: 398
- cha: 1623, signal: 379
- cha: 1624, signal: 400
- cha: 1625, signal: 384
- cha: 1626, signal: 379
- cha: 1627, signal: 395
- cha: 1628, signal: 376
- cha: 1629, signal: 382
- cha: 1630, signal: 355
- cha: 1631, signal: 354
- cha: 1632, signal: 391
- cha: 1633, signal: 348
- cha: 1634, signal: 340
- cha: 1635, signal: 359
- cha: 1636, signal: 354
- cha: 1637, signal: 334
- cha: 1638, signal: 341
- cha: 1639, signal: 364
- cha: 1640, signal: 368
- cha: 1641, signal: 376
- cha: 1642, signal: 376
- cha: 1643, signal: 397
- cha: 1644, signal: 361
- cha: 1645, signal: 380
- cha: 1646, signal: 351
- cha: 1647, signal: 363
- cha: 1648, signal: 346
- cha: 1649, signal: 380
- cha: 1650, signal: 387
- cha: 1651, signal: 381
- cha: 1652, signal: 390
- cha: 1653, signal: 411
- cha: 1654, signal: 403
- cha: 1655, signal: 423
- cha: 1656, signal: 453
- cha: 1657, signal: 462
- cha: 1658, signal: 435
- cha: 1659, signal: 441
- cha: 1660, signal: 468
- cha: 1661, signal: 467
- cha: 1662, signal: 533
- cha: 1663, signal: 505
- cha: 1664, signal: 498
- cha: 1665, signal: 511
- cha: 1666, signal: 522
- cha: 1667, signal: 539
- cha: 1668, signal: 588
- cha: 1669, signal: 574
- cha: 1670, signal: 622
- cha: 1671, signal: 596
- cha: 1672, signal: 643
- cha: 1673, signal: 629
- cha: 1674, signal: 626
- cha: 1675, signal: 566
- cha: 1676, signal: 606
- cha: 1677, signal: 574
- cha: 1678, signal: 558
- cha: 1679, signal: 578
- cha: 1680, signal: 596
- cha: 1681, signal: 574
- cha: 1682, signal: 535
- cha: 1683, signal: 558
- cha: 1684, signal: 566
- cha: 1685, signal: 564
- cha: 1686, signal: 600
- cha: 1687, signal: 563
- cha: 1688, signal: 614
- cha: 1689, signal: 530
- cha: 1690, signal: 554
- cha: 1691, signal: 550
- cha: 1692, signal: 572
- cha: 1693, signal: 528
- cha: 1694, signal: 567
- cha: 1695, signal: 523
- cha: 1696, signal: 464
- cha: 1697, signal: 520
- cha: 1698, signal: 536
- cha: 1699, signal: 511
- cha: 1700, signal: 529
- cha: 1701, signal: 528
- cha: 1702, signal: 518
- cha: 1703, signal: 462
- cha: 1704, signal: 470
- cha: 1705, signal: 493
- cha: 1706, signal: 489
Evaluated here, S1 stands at 1.4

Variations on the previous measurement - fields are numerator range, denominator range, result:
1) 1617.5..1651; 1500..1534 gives 1.65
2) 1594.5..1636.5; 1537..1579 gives 1.26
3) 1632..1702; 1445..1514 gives 1.78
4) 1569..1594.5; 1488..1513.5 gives 1.25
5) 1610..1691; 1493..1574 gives 1.78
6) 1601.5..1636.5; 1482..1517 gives 1.47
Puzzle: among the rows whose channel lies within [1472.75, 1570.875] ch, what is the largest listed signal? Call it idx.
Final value 310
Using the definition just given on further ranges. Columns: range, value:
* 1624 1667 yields 539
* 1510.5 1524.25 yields 240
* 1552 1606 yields 338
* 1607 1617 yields 375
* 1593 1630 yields 403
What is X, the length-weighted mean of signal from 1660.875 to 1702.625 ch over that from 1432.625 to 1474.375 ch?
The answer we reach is 1.83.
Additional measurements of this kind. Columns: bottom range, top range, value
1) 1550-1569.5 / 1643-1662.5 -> 1.50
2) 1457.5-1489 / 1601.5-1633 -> 1.23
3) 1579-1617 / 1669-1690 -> 1.82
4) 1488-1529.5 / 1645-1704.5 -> 2.20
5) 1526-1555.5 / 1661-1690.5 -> 2.10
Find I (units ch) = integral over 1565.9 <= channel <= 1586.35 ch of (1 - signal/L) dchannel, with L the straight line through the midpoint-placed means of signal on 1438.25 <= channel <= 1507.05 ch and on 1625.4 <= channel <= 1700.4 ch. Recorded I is 5.4 ch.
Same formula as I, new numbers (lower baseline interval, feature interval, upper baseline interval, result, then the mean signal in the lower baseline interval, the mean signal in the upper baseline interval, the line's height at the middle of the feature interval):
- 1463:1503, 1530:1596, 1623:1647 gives 8.5 ch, 277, 368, 325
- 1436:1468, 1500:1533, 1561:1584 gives 7.7 ch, 304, 281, 292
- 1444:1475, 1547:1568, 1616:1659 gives 4.0 ch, 300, 381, 344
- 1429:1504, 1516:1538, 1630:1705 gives 7.1 ch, 291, 483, 349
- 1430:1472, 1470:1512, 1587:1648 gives 7.4 ch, 306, 348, 316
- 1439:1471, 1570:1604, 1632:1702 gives 9.1 ch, 303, 487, 417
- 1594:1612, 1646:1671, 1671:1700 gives 1.2 ch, 320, 564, 485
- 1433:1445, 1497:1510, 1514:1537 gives 1.6 ch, 311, 234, 254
